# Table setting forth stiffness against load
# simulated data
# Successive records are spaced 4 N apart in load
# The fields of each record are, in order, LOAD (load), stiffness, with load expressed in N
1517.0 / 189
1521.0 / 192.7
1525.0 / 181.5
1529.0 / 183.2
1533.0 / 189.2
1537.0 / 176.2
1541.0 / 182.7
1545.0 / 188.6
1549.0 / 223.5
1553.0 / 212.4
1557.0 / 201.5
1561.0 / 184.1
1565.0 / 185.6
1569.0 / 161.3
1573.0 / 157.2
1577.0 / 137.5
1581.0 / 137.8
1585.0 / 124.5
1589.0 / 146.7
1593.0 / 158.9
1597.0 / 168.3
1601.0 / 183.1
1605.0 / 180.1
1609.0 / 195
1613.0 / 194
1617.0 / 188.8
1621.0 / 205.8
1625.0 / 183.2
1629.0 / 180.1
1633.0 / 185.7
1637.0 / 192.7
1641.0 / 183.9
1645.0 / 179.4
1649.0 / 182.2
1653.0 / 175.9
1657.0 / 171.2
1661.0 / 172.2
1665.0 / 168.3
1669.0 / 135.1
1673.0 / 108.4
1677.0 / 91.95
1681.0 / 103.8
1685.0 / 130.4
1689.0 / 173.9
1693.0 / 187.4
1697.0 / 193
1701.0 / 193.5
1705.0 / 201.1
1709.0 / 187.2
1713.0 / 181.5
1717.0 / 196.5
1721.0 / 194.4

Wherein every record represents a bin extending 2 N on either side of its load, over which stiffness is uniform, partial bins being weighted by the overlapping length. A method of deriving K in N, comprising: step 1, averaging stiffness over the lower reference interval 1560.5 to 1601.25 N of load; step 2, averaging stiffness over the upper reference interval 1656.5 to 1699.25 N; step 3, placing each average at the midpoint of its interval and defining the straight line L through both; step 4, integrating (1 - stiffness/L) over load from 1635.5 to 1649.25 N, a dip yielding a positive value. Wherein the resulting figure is -3.0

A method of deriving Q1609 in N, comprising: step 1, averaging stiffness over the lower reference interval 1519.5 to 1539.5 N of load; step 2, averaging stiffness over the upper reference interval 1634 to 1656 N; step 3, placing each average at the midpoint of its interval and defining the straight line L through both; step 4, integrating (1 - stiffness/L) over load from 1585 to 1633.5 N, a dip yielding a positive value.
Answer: 1.2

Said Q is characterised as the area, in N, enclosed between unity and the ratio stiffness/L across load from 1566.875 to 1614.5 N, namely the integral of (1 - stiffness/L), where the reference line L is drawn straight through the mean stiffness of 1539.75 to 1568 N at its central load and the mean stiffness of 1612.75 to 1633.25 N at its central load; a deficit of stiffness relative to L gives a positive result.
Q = 7.6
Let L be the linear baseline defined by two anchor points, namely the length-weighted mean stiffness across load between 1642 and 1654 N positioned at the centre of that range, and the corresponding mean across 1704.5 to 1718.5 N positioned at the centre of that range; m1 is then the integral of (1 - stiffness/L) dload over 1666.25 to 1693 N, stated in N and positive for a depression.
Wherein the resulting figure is 7.99 N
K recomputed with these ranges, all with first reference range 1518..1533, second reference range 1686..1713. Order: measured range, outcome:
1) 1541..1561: -1.7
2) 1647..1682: 7.5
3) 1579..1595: 3.8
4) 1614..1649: -0.1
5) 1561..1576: 1.5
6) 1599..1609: 0.1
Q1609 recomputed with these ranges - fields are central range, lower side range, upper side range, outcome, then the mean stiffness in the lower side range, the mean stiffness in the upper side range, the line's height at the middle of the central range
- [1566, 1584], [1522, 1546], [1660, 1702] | 2.6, 184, 149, 174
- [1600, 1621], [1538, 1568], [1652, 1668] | -1.0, 195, 169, 181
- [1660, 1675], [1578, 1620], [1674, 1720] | 2.0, 168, 167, 167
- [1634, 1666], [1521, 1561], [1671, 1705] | -3.4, 193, 151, 162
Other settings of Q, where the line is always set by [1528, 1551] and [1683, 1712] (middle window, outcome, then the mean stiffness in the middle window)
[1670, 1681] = 4.7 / 104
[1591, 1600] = 1.0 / 166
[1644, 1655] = 0.3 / 179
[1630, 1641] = -0.2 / 187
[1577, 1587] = 3.0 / 132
